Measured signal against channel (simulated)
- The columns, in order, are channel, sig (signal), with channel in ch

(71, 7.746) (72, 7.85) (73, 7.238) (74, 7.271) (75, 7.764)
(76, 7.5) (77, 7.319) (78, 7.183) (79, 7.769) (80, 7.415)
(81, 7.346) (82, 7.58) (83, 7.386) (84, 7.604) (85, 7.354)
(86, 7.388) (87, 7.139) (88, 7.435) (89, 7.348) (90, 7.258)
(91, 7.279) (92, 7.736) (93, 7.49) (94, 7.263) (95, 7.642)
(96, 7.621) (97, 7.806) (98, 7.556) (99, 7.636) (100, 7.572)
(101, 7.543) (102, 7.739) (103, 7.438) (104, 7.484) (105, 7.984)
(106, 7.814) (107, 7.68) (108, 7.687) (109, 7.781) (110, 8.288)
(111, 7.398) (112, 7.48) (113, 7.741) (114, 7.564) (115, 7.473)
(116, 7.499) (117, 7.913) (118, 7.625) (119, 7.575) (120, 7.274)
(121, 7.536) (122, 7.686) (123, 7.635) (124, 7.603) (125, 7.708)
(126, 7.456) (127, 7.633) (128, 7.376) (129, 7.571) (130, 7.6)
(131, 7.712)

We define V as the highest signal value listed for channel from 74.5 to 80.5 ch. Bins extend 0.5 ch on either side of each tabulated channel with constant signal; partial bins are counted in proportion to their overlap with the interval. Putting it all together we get 7.769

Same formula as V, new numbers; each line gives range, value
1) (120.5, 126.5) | 7.708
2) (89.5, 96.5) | 7.736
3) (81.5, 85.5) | 7.604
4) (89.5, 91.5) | 7.279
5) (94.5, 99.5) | 7.806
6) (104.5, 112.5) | 8.288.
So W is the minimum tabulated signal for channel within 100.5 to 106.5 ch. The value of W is 7.438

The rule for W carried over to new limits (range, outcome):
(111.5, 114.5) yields 7.48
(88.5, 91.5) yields 7.258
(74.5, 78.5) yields 7.183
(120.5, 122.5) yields 7.536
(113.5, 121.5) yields 7.274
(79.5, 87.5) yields 7.139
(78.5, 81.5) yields 7.346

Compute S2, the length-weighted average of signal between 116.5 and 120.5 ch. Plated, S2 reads 7.6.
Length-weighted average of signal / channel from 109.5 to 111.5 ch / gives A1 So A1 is 7.84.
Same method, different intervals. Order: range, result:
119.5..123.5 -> 7.53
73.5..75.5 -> 7.52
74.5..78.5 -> 7.44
